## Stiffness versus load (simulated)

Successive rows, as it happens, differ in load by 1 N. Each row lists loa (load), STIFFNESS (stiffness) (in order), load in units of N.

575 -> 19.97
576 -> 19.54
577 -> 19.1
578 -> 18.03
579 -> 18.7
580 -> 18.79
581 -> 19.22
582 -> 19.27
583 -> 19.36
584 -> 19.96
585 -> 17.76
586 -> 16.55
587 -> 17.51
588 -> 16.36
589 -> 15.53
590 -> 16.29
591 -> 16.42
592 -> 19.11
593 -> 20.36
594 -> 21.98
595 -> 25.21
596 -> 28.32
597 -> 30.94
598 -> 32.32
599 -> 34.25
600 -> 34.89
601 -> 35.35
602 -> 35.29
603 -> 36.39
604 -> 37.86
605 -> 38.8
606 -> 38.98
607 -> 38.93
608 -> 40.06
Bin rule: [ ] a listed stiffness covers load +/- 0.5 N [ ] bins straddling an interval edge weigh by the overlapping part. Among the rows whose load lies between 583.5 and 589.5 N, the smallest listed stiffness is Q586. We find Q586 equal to 15.53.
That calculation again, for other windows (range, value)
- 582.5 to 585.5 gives 17.76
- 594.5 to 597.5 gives 25.21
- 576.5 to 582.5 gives 18.03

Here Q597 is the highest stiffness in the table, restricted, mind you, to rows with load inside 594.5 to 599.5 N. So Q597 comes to 34.25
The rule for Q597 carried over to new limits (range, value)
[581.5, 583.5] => 19.36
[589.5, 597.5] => 30.94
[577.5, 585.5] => 19.96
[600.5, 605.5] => 38.8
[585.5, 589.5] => 17.51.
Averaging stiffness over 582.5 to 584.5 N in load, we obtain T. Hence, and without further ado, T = 19.7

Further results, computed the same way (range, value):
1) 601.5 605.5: 37.1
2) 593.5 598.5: 27.8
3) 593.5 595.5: 23.6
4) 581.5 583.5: 19.3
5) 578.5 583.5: 19.1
